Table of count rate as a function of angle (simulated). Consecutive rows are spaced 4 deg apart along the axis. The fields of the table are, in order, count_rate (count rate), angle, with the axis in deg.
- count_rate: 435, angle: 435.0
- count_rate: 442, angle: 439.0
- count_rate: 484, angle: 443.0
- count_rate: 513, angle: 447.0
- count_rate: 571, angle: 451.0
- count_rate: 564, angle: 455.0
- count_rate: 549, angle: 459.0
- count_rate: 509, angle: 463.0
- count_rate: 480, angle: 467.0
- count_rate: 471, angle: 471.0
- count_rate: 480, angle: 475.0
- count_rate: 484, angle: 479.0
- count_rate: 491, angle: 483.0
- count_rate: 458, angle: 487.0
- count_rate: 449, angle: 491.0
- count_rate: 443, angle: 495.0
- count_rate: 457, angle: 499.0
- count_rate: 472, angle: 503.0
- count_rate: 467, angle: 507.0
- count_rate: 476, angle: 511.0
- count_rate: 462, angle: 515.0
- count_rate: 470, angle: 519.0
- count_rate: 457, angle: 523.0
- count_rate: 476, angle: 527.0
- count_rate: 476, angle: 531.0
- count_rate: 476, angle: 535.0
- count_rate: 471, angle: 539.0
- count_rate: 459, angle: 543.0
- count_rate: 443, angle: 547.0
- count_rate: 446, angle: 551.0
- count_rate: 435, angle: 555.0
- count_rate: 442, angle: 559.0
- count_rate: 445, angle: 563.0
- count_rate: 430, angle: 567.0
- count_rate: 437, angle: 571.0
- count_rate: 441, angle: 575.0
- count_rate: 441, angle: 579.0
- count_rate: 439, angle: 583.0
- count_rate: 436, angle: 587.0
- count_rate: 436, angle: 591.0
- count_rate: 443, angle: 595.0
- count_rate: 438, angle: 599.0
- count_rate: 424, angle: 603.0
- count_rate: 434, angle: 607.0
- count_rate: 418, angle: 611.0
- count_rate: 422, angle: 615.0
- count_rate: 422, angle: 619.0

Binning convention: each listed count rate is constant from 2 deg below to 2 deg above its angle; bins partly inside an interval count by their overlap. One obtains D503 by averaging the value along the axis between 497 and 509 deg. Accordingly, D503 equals 465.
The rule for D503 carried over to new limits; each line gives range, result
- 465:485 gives 481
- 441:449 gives 498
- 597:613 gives 428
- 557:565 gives 444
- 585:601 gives 438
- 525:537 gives 476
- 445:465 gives 541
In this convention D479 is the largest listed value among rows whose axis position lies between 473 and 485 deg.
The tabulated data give 491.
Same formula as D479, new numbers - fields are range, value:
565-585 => 441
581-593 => 439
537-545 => 471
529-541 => 476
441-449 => 513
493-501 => 457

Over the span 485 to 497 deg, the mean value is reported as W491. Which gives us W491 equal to 450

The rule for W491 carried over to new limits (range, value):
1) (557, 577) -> 439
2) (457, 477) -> 498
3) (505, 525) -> 466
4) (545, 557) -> 441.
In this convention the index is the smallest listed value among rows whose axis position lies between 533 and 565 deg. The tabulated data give 435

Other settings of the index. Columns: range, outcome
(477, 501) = 443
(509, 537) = 457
